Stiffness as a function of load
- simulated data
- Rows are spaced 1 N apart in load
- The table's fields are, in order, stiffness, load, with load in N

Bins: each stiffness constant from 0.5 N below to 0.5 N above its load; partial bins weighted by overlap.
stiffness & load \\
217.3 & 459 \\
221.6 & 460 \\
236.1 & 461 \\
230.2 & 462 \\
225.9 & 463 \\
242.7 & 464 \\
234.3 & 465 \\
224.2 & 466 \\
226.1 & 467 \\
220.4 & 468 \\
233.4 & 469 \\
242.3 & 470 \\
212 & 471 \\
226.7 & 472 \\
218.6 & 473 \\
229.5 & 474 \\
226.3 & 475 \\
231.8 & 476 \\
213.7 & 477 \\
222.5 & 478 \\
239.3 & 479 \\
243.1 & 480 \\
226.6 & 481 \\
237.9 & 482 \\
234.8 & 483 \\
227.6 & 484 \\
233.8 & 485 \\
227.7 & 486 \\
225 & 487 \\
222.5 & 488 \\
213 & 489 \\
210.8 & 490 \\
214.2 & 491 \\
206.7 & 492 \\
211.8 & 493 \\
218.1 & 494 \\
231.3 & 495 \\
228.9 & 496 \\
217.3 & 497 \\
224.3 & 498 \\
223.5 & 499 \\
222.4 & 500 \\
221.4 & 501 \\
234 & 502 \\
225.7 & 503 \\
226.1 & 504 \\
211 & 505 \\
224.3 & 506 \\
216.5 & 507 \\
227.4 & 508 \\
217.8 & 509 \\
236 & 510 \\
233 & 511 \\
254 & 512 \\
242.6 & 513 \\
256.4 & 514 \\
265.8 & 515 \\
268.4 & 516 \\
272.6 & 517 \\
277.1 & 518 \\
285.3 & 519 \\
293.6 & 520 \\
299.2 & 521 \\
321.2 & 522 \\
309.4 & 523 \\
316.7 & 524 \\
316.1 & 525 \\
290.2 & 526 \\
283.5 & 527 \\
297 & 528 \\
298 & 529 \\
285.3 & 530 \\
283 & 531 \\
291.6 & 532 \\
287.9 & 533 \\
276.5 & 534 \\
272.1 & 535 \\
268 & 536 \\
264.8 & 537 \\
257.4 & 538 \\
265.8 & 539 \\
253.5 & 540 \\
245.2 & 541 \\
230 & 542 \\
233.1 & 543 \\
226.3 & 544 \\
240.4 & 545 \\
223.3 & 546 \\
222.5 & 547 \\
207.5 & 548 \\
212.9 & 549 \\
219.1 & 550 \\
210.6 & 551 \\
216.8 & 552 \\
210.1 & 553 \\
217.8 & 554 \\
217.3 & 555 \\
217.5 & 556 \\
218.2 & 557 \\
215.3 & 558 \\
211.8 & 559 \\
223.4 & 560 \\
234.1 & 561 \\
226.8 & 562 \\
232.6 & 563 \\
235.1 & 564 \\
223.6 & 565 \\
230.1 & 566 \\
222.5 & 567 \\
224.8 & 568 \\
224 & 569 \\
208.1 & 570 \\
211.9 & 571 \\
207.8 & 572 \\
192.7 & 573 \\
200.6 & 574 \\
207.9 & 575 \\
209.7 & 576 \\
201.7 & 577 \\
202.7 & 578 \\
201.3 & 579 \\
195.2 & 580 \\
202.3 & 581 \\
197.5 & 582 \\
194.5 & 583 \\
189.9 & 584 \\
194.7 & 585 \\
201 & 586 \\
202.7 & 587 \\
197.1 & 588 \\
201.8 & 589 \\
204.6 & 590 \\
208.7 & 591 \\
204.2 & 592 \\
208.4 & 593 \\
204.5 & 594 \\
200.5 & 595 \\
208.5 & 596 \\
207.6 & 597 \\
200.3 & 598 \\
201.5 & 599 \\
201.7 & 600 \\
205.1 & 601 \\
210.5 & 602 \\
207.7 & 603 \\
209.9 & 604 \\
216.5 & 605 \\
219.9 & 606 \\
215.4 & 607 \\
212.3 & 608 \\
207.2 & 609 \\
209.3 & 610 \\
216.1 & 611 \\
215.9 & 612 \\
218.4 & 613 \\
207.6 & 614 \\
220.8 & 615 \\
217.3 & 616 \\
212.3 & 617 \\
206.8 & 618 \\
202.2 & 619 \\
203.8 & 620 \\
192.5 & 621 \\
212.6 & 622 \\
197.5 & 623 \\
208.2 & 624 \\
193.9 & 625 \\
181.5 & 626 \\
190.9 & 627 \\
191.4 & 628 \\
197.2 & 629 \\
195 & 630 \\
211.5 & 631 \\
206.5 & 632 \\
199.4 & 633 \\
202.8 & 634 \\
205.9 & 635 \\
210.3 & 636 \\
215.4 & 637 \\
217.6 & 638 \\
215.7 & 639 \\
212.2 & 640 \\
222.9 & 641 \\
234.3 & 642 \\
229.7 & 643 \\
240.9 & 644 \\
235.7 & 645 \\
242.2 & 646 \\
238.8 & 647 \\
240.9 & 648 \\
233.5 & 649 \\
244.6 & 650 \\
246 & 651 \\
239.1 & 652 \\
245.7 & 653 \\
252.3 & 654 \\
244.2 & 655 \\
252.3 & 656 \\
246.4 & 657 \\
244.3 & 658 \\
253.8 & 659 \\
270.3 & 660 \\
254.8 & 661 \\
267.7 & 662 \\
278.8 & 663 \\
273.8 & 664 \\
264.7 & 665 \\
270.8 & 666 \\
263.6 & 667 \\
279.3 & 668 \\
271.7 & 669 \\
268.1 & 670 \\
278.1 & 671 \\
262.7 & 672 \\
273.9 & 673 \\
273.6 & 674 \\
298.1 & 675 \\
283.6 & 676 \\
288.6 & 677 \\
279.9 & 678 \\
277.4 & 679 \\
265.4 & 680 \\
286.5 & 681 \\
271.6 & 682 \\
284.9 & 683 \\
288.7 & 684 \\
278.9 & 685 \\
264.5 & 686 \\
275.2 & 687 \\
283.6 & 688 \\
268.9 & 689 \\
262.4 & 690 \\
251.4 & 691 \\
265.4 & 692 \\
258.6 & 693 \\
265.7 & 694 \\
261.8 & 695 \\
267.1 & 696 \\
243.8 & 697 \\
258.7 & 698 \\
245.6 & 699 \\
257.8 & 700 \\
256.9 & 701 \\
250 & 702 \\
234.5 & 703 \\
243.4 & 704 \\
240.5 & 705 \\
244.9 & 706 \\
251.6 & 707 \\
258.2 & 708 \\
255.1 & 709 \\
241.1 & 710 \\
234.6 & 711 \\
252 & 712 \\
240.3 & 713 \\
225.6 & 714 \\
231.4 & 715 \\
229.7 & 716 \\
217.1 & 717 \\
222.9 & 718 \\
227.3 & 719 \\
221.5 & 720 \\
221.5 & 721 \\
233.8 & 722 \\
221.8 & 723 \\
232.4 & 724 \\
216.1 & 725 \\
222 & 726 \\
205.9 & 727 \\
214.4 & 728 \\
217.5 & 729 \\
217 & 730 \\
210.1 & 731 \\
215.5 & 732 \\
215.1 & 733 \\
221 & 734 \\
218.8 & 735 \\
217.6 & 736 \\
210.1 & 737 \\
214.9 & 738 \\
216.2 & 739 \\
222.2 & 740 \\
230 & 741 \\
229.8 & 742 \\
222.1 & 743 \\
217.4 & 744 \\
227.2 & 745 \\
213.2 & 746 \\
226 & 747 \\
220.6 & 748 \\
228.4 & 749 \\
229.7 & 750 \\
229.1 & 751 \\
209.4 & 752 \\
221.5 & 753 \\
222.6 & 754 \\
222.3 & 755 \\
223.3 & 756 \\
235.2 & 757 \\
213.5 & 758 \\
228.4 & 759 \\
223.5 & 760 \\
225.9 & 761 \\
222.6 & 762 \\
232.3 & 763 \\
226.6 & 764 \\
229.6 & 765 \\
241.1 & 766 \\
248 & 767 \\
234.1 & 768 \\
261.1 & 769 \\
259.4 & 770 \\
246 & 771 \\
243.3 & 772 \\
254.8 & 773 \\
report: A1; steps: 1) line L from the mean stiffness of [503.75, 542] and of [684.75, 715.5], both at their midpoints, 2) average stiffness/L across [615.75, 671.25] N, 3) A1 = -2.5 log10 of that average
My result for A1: 0.12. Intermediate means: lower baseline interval 268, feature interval 231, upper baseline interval 254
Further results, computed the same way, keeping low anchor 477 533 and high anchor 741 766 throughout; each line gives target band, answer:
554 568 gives 0.09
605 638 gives 0.15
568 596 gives 0.18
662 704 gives -0.16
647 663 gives -0.07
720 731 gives 0.04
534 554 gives 0.04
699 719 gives -0.06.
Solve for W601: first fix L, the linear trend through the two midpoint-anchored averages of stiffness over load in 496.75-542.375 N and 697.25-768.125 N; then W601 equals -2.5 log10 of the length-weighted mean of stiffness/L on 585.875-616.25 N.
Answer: 0.19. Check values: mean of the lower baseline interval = 261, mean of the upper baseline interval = 229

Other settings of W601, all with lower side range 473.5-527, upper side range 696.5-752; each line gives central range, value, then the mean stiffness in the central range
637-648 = 0.024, 229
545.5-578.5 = 0.106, 216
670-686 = -0.199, 279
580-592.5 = 0.186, 200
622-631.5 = 0.190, 197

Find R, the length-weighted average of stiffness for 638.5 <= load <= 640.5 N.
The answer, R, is 214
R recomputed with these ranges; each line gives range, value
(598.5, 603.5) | 205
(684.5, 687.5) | 273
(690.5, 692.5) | 258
